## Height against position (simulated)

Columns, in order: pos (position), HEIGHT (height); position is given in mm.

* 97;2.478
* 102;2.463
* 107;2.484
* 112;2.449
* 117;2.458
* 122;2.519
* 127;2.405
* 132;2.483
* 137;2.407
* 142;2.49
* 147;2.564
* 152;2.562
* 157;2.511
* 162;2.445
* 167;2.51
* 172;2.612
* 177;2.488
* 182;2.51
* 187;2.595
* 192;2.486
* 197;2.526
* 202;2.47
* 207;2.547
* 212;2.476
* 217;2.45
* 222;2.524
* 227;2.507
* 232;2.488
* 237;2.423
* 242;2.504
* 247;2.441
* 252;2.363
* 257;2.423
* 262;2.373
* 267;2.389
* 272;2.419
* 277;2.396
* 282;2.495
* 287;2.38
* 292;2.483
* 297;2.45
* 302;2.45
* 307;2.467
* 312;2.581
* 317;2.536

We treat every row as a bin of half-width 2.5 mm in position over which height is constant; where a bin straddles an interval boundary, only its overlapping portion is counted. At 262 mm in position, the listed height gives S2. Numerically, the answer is 2.373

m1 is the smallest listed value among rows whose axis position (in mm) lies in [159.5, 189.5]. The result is 2.445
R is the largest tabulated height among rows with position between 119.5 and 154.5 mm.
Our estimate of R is 2.564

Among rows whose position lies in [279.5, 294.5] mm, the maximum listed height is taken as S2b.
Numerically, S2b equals 2.495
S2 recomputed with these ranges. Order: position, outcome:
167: 2.51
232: 2.488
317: 2.536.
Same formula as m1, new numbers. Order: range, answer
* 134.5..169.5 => 2.407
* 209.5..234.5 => 2.45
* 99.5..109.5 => 2.463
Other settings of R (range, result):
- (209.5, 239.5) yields 2.524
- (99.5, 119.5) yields 2.484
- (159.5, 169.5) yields 2.51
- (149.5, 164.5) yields 2.562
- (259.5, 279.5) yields 2.419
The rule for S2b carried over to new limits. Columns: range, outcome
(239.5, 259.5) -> 2.504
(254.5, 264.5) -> 2.423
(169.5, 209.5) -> 2.612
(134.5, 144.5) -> 2.49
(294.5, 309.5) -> 2.467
